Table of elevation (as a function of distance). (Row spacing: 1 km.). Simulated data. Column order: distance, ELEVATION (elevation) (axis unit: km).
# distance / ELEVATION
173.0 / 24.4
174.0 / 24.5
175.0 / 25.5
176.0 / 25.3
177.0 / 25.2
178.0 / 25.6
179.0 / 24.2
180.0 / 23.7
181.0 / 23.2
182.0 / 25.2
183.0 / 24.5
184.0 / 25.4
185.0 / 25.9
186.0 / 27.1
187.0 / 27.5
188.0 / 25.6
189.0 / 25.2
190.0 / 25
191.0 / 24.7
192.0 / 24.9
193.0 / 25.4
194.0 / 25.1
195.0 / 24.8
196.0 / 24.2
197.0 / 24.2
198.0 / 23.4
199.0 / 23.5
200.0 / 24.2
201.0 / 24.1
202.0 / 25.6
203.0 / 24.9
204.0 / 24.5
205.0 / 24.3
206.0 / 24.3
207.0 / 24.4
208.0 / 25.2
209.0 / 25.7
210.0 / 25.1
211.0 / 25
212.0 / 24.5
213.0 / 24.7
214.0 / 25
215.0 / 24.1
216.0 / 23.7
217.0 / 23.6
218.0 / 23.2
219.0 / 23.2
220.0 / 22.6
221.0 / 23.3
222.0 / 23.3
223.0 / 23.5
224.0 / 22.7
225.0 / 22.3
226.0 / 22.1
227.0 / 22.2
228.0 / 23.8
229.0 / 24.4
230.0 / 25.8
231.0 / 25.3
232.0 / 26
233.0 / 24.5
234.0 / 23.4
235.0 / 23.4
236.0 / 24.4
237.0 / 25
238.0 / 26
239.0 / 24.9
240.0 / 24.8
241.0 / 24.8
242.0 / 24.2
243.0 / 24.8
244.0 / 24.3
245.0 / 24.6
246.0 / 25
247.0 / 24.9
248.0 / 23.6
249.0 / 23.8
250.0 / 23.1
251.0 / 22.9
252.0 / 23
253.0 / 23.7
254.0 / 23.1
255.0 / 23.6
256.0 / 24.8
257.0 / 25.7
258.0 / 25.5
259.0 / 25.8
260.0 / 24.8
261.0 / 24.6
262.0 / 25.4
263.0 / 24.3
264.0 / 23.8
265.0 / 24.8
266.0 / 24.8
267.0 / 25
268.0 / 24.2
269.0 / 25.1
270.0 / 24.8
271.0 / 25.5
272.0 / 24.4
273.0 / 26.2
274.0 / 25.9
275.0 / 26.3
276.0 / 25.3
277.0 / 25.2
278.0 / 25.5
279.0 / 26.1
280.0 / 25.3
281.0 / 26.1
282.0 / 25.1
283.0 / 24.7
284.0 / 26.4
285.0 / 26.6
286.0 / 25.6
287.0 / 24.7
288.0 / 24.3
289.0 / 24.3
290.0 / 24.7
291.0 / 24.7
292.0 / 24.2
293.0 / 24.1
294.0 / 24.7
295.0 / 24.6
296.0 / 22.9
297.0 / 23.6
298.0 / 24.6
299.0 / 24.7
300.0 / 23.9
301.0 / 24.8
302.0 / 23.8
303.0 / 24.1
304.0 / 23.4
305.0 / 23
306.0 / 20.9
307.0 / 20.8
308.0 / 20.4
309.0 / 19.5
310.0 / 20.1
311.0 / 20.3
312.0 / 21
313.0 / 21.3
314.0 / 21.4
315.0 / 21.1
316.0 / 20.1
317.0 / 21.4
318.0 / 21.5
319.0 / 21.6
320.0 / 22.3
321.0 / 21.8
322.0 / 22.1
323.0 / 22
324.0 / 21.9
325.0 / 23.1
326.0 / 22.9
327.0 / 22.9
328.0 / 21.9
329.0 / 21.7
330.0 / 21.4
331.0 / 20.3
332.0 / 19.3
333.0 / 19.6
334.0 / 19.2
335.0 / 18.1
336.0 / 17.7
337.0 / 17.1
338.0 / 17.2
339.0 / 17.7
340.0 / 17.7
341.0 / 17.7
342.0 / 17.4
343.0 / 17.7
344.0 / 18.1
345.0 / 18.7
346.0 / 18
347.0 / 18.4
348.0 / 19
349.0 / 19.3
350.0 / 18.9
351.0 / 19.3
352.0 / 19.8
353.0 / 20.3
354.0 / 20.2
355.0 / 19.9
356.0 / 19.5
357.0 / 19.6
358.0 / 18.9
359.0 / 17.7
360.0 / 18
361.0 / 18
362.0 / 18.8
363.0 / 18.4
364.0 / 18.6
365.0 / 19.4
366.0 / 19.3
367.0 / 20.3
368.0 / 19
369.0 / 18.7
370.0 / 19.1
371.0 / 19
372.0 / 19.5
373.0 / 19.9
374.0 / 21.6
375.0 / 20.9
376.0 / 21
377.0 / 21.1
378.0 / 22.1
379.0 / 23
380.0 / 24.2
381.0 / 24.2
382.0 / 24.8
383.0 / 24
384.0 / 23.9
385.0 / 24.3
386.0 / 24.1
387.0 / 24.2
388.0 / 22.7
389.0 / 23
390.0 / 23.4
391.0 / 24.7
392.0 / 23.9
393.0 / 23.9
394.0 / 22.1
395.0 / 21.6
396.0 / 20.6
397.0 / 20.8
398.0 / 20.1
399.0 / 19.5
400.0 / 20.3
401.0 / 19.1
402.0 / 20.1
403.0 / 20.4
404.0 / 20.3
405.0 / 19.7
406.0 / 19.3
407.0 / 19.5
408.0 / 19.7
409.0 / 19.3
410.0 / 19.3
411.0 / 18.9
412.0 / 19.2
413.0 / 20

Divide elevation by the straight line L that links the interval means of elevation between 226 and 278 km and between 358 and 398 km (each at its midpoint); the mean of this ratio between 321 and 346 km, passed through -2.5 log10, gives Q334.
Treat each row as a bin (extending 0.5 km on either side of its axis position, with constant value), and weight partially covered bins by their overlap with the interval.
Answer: 0.14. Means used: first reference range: 24.6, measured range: 19.7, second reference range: 21.3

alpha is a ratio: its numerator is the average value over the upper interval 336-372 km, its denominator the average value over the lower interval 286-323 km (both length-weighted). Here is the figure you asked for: 0.82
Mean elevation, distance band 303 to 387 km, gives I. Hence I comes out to 20.4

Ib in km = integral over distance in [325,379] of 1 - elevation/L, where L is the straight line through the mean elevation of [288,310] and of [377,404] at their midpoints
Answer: 8.0 km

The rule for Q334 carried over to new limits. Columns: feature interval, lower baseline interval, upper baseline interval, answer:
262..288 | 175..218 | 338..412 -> -0.110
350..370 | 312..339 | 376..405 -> 0.130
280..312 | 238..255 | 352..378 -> -0.070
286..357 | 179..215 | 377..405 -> 0.102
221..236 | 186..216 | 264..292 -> 0.053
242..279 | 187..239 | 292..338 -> -0.071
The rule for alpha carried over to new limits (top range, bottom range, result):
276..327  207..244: 0.96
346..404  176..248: 0.85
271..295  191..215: 1.02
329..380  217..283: 0.79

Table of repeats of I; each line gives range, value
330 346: 18.3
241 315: 24.1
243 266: 24.3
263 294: 25.1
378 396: 23.5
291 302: 24.2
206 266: 24.2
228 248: 24.7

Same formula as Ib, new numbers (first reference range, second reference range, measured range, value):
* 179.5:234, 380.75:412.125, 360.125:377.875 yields 2.0 km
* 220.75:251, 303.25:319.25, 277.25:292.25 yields -2.1 km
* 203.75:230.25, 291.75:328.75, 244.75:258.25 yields -0.4 km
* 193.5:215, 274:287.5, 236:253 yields 0.5 km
